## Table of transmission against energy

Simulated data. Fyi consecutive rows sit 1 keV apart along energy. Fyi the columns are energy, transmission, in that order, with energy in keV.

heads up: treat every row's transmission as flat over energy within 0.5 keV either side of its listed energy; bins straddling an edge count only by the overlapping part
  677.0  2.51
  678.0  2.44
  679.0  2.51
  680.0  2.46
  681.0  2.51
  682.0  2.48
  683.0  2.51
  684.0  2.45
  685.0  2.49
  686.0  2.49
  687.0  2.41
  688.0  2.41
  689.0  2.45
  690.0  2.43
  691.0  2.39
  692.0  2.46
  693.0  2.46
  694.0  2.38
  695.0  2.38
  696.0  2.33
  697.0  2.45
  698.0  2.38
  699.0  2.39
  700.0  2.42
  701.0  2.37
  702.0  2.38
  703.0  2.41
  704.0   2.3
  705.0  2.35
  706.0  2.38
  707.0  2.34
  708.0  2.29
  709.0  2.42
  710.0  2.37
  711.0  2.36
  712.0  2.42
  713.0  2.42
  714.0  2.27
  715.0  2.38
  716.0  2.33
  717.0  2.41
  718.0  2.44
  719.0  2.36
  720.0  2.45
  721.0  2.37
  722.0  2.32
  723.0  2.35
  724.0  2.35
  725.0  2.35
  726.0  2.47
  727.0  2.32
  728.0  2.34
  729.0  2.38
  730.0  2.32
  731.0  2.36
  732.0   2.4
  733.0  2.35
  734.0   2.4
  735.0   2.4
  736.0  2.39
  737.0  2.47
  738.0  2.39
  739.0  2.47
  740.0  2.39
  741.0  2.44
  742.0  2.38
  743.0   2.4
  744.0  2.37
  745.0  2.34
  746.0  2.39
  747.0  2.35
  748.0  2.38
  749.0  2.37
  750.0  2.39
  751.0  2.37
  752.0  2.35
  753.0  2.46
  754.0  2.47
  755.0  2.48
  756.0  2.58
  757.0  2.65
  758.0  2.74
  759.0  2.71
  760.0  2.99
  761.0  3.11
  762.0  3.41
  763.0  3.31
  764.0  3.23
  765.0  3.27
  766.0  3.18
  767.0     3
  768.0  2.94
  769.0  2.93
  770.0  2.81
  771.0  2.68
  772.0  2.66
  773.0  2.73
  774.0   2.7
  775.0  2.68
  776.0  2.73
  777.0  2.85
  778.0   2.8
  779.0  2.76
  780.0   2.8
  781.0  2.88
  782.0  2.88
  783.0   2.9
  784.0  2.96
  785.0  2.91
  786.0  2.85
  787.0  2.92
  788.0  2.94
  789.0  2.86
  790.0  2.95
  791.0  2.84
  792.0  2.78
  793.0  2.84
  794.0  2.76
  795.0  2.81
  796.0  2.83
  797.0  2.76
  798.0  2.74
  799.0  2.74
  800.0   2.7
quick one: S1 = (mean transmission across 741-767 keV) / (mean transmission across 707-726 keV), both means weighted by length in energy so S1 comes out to 1.13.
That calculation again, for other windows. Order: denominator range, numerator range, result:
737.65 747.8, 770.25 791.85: 1.18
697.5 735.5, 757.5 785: 1.23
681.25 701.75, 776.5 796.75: 1.18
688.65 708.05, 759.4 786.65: 1.22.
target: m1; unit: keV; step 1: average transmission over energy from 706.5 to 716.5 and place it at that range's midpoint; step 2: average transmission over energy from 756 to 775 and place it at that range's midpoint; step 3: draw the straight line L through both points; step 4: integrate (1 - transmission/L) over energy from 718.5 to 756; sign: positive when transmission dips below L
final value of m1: 3.4 keV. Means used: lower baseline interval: 2.36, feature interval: 2.39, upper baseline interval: 2.93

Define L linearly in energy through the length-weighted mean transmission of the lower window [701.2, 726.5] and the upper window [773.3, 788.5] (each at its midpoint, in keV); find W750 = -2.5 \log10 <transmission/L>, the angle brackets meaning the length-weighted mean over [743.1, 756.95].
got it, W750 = 0.09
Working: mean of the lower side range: 2.37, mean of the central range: 2.42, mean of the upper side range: 2.84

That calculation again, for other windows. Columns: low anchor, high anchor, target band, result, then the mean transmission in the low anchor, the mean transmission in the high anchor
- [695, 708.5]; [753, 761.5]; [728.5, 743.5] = 0.08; 2.37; 2.7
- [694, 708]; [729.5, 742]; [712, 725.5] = 0.01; 2.37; 2.4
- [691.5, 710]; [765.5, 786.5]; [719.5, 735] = 0.08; 2.38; 2.84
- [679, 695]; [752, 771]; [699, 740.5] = 0.11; 2.45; 2.88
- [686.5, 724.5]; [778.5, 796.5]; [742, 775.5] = 0.00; 2.38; 2.86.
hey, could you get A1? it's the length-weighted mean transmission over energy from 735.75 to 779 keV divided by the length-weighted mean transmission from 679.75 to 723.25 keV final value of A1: 1.1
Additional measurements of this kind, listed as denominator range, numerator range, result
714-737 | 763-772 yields 1.26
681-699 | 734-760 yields 1.01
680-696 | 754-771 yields 1.20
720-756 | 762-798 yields 1.21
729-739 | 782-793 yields 1.21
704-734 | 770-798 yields 1.19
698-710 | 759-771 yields 1.30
